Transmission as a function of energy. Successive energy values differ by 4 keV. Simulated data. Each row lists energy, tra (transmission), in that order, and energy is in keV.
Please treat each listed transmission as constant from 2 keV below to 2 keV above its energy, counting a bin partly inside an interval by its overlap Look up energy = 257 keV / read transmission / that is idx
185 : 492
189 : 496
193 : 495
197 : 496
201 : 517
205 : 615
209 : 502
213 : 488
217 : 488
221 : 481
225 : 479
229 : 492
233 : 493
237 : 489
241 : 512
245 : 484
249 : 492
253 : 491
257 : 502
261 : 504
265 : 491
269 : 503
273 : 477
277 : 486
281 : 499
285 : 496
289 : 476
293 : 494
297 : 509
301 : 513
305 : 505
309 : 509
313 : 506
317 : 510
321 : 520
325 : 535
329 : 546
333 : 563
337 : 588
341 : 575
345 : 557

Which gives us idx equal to 502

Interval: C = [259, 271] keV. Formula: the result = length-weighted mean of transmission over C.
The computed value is 499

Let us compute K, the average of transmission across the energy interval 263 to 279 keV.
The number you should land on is 489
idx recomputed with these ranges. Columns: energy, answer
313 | 506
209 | 502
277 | 486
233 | 493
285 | 496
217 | 488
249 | 492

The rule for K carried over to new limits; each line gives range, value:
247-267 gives 496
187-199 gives 496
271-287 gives 490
